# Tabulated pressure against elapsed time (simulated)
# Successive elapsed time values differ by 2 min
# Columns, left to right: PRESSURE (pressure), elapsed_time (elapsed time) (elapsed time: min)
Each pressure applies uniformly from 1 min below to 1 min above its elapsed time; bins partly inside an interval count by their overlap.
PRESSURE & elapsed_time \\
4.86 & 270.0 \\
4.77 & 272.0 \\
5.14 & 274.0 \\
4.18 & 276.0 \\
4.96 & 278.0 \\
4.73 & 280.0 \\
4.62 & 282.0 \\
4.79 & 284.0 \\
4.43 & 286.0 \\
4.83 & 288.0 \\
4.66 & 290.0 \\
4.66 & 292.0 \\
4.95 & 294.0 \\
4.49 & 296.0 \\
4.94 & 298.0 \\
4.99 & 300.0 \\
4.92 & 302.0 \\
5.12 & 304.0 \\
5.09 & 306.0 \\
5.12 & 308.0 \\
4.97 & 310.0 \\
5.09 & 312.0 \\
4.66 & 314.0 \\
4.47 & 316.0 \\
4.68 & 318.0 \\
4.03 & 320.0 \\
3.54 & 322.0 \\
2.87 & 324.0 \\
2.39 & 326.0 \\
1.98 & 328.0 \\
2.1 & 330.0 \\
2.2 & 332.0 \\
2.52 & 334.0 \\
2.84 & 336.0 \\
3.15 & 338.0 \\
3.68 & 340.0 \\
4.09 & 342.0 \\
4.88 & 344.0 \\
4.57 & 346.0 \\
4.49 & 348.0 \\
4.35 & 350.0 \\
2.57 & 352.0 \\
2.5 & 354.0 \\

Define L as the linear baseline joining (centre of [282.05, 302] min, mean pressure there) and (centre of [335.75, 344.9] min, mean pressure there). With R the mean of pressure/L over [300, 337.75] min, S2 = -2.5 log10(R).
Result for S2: 0.12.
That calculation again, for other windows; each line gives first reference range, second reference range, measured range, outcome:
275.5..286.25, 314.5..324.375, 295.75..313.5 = -0.17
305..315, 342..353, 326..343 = 0.50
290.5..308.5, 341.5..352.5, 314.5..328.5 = 0.29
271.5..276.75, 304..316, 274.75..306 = 0.01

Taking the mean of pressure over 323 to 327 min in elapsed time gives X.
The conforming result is 2.63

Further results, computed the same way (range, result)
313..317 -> 4.56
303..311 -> 5.08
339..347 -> 4.3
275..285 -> 4.66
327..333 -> 2.09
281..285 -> 4.71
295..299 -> 4.71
